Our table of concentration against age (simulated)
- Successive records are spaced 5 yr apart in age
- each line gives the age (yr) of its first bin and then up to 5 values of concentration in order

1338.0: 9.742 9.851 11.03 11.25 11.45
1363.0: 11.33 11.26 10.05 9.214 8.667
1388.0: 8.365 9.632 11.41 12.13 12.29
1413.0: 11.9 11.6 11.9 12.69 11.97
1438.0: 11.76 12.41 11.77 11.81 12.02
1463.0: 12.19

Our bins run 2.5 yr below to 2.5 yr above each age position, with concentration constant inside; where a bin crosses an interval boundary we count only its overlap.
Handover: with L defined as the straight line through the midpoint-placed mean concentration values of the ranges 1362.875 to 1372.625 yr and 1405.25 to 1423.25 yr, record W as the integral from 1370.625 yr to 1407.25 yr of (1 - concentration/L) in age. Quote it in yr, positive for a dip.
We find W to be 4.5 yr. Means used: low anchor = 11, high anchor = 11.9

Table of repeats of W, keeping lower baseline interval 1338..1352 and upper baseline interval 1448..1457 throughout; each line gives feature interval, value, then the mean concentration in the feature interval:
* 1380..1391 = 2.4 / 8.6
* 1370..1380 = 1.0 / 9.73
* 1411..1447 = -1.6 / 12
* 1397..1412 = -1.1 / 12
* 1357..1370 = -0.8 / 11.3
